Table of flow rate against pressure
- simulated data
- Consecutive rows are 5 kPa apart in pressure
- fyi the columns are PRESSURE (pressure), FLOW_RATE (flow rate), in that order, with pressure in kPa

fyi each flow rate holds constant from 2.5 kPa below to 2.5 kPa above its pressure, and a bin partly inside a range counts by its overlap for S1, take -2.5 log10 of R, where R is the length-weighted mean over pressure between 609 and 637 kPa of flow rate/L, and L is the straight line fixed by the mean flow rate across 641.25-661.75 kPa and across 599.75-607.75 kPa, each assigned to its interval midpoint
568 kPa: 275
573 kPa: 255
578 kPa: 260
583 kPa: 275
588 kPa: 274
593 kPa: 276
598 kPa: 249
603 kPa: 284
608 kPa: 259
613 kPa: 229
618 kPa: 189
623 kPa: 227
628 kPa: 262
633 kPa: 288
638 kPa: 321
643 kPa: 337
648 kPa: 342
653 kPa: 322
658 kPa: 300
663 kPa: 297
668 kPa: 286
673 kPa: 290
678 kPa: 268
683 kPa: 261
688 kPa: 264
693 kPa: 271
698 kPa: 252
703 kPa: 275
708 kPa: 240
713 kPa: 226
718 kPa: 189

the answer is 0.201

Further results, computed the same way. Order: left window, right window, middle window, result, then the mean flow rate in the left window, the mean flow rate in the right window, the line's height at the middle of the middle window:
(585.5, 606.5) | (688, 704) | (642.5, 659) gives -0.22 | 270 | 265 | 267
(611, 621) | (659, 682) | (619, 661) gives -0.21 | 209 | 285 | 242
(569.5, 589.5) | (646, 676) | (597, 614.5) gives 0.09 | 266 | 305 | 279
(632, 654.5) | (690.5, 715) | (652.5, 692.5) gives 0.02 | 324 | 253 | 289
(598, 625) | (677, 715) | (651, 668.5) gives -0.21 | 239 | 257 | 249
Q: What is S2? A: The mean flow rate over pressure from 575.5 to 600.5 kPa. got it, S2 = 267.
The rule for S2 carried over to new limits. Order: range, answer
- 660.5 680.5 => 285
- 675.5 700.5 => 263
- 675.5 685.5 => 264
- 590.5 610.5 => 267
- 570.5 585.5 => 263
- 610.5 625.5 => 215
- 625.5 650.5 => 310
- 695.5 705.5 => 264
